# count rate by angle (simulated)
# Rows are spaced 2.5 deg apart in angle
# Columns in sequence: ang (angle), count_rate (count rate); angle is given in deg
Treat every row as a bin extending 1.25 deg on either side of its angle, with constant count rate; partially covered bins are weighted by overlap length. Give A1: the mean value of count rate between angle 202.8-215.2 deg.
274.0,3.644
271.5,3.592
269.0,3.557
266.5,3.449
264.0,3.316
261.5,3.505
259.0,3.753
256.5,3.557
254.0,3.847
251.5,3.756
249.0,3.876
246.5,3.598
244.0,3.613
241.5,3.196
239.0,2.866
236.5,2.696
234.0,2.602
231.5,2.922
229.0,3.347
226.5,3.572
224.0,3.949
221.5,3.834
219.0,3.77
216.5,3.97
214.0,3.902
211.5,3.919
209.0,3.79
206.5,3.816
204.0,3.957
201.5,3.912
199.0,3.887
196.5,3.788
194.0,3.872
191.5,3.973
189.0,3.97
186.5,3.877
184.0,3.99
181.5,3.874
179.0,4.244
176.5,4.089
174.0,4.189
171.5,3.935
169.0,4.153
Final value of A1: 3.88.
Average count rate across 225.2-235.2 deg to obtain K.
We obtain 3.12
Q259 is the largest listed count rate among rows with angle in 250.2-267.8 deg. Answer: 3.847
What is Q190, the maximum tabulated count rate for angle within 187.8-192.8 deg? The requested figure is 3.973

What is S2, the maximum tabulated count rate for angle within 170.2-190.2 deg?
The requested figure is 4.244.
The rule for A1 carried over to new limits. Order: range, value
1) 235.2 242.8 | 2.92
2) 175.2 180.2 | 4.17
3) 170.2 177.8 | 4.07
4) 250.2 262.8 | 3.68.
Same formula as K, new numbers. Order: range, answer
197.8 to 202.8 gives 3.9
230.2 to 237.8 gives 2.74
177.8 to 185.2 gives 4.03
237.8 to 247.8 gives 3.32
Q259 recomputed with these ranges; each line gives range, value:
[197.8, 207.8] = 3.957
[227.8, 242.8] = 3.347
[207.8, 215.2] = 3.919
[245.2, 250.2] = 3.876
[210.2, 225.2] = 3.97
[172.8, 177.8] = 4.189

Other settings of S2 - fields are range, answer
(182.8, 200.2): 3.99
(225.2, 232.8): 3.572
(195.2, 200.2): 3.887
